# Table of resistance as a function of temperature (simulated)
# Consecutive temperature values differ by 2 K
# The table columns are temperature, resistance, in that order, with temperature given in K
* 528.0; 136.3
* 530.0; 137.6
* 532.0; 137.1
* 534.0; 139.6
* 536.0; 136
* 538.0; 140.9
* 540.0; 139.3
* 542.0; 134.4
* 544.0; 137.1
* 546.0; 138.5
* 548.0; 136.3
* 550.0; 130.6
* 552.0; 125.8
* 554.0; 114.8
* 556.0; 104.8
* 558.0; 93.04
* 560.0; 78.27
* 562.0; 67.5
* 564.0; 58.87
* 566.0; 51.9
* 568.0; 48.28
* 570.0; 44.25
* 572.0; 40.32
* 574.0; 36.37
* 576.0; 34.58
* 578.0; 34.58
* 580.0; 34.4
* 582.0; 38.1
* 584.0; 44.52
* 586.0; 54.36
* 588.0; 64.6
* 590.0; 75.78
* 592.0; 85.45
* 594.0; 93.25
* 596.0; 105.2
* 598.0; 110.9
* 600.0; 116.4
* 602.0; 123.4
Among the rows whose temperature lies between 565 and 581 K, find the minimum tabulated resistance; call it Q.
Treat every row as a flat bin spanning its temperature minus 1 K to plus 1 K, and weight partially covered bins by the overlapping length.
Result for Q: 34.4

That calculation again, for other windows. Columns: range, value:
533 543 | 134.4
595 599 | 105.2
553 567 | 51.9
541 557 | 104.8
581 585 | 38.1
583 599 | 44.52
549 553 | 125.8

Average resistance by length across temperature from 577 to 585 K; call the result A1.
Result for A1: 37.9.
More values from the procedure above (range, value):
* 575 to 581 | 34.5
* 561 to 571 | 54.2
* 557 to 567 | 69.9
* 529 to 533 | 137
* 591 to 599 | 98.7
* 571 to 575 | 38.3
